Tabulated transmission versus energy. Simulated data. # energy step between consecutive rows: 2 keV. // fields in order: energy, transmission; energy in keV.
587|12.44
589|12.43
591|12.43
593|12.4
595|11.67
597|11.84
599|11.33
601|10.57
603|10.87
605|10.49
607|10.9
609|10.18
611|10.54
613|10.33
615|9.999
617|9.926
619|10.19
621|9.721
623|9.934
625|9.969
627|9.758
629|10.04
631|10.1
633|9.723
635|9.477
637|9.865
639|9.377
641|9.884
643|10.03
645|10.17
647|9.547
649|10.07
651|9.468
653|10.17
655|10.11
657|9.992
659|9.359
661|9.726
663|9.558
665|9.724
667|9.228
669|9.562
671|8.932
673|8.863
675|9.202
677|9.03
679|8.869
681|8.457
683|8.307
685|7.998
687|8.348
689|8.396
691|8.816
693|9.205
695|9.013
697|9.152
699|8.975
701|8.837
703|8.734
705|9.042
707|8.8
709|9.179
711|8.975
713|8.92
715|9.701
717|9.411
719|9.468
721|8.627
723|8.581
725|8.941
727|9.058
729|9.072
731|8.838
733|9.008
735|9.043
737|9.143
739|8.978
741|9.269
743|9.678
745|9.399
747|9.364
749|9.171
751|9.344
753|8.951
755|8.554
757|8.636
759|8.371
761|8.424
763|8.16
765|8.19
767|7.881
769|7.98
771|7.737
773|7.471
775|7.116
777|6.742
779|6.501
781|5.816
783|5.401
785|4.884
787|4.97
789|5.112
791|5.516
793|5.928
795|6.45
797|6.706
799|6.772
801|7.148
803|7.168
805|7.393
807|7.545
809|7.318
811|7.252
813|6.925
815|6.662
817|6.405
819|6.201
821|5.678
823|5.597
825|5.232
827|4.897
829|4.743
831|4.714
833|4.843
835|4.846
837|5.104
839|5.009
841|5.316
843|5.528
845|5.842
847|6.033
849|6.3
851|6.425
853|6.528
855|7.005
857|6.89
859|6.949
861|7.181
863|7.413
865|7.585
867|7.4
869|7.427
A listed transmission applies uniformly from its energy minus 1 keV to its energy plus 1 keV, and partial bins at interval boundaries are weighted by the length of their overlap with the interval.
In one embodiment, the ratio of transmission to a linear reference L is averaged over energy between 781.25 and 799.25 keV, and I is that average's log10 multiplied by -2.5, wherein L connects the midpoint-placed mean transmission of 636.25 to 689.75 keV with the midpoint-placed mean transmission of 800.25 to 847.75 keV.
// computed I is 0.168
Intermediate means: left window 9.34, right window 5.97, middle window 5.71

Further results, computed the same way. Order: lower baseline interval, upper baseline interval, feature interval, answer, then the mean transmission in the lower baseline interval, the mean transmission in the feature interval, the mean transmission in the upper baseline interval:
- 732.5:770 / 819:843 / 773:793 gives 0.247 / 8.82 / 5.88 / 5.15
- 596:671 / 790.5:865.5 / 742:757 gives -0.180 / 10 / 9.17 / 6.23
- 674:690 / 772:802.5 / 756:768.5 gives -0.219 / 8.58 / 8.27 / 6.19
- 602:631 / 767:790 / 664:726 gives -0.076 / 10.2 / 8.94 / 6.41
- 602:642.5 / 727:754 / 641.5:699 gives 0.051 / 10.1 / 9.26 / 9.17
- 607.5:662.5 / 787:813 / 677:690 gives 0.064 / 9.92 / 8.44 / 6.64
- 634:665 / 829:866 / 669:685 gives 0.056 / 9.78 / 8.8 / 6.05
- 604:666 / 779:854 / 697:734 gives -0.106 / 9.95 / 9.01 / 5.96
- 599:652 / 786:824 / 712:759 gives -0.158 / 10.1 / 9.08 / 6.46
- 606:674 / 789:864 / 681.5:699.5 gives 0.021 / 9.84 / 8.68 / 6.19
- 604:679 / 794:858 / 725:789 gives -0.072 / 9.8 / 8.07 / 6.14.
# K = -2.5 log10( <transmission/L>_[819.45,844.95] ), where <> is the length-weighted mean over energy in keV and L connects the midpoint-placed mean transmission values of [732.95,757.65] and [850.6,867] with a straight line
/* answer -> 0.41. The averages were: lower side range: 9.13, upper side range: 7.04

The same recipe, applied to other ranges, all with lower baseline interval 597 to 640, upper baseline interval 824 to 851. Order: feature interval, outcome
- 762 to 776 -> -0.14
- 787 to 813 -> -0.09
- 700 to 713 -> -0.09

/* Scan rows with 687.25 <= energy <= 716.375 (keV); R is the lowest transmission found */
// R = 8.396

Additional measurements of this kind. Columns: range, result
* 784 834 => 4.714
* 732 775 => 7.116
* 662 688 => 7.998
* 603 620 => 9.926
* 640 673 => 8.863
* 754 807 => 4.884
